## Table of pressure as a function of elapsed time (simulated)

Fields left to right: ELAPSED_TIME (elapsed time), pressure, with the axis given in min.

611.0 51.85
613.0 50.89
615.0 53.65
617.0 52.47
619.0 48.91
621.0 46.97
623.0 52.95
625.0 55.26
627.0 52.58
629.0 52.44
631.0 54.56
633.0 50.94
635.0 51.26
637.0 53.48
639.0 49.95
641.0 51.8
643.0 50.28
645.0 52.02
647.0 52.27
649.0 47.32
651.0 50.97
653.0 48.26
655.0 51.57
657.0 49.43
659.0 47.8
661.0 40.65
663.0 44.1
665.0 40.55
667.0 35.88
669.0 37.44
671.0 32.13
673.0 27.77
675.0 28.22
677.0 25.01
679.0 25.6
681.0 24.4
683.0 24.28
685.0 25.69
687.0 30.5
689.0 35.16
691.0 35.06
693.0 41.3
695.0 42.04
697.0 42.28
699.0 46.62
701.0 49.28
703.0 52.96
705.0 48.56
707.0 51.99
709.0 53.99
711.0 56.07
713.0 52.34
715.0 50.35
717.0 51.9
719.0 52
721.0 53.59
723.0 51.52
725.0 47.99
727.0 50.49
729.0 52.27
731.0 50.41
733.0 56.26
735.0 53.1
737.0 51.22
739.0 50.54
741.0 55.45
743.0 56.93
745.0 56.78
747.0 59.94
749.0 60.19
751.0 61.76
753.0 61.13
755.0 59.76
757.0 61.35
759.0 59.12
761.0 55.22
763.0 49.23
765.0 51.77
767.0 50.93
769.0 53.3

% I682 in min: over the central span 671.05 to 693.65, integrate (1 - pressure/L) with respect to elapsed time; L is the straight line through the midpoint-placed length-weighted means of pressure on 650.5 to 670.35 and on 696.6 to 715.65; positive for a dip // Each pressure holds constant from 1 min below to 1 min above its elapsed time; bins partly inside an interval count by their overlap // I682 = 8.65 min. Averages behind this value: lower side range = 44.3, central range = 29.3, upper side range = 50.7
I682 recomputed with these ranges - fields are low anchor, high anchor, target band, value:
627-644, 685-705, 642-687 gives 7.8 min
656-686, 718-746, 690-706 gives -0.9 min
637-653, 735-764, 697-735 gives 2.4 min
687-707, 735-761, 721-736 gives 0.1 min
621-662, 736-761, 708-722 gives 0.7 min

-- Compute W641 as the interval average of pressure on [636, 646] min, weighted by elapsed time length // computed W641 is 51.5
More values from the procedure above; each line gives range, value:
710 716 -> 52.9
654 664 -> 46.7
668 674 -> 32.4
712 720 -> 51.6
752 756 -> 60.4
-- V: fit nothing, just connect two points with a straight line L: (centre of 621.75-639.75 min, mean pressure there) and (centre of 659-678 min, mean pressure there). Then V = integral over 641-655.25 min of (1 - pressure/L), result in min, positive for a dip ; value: -1.9 min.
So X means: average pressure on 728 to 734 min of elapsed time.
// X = 53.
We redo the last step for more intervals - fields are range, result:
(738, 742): 53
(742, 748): 57.9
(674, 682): 25.8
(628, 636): 52.3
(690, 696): 39.5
